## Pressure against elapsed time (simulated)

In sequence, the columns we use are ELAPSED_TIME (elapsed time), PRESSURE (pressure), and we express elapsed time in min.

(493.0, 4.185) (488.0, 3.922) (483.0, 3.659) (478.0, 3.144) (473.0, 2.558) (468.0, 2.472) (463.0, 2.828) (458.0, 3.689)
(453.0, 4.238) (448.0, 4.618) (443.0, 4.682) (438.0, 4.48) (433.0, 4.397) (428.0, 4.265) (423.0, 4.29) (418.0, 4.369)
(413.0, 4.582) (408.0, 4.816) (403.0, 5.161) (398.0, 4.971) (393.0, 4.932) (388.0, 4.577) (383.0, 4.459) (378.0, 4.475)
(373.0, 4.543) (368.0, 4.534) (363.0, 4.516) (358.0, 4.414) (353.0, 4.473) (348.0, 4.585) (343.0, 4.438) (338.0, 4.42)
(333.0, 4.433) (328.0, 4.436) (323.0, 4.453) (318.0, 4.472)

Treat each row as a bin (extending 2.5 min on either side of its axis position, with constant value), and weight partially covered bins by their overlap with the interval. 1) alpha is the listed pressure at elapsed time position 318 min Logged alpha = 4.472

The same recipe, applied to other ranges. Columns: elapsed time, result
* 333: 4.433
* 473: 2.558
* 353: 4.473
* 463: 2.828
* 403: 5.161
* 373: 4.543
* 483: 3.659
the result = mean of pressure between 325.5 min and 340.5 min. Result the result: 4.43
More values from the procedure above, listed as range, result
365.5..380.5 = 4.52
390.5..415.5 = 4.89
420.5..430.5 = 4.28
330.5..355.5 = 4.47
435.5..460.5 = 4.34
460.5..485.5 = 2.93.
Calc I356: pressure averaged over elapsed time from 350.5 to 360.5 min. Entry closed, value 4.44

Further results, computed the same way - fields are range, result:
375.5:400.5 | 4.68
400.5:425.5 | 4.64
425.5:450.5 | 4.49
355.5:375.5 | 4.5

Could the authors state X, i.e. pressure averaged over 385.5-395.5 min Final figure 4.75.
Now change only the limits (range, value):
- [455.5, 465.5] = 3.26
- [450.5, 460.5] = 3.96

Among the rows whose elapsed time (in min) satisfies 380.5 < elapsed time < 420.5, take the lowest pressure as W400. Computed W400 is 4.369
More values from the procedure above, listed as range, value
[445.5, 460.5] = 3.689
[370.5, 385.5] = 4.459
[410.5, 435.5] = 4.265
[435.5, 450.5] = 4.48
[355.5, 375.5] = 4.414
